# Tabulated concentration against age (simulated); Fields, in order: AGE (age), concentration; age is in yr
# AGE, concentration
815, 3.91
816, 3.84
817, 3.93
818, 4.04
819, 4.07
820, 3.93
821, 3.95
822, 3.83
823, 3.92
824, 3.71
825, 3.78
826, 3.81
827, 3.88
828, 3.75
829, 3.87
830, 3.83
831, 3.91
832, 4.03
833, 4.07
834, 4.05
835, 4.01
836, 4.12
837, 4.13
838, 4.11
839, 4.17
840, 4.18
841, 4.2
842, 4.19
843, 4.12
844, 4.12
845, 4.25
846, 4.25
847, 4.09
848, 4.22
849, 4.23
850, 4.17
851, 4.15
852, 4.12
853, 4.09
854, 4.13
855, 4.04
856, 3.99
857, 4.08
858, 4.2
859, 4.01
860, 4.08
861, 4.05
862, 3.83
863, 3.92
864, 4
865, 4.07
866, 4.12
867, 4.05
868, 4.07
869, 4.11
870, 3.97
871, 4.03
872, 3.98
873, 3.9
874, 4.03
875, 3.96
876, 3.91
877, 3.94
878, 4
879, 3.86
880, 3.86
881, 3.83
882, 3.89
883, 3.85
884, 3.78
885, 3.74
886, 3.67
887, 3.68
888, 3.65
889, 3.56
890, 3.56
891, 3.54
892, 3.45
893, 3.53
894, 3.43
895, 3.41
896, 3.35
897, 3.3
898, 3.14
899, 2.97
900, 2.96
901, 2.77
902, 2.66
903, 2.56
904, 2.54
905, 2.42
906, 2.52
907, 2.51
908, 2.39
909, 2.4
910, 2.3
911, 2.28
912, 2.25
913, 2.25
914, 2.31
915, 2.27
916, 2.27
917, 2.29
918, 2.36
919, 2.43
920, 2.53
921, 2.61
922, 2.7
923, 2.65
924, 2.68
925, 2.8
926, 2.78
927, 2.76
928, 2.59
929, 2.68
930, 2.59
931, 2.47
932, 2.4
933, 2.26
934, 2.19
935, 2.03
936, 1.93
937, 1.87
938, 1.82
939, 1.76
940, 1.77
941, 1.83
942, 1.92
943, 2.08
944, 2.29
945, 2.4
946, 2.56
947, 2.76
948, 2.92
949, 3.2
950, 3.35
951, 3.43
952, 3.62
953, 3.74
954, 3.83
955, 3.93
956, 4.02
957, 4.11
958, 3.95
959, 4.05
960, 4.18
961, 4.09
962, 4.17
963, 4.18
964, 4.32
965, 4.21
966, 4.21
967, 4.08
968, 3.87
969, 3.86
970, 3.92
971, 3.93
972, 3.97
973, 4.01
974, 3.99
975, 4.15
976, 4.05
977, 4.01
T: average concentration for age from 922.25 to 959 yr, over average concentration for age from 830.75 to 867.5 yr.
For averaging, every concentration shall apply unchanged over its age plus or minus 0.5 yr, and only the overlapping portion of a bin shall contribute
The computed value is 0.7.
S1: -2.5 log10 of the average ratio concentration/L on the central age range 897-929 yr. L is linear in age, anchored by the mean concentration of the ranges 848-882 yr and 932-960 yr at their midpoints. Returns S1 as 0.28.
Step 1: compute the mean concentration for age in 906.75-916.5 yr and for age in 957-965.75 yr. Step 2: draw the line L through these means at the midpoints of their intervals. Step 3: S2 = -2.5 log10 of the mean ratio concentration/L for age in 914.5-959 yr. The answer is 0.201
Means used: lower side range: 2.32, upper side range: 4.14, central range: 2.68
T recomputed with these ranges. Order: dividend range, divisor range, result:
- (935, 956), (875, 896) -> 0.72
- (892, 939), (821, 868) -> 0.64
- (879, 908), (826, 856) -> 0.81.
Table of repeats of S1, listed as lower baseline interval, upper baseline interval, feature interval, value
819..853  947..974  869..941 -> 0.32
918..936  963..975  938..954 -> 0.22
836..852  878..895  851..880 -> -0.03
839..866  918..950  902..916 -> 0.22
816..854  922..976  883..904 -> 0.08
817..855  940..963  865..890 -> -0.04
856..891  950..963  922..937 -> 0.50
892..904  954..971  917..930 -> 0.31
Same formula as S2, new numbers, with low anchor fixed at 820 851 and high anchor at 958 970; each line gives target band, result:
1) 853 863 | 0.00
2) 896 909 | 0.43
